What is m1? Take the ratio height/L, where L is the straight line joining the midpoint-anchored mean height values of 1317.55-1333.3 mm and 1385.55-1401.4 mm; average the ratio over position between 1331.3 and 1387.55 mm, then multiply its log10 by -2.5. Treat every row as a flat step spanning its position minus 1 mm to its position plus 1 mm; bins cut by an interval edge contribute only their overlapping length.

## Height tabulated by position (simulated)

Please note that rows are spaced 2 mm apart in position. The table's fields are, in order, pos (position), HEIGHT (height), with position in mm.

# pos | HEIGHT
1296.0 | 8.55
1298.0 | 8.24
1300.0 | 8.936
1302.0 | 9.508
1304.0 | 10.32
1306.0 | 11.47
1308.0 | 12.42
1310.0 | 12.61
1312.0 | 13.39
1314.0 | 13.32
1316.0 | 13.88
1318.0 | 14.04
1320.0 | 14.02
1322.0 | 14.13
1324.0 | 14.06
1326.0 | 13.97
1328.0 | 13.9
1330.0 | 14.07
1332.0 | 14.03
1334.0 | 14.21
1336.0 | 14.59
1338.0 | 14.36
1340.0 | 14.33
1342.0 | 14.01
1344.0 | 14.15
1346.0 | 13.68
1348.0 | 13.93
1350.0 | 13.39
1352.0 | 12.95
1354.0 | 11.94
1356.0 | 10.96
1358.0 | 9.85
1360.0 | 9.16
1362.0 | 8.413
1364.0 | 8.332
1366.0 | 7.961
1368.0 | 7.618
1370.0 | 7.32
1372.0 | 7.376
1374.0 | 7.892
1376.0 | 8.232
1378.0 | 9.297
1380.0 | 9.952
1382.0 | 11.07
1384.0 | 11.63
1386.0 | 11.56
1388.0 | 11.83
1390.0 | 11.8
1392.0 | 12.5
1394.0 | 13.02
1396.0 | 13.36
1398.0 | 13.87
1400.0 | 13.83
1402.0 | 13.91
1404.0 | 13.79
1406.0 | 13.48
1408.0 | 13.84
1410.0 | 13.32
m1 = 0.20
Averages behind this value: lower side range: 14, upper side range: 12.8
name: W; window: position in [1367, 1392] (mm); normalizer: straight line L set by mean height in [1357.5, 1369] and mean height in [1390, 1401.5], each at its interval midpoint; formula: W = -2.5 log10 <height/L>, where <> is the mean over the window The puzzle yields 0.13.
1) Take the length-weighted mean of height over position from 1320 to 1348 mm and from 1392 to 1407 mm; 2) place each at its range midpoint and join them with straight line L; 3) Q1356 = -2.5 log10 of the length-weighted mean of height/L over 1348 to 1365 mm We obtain 0.27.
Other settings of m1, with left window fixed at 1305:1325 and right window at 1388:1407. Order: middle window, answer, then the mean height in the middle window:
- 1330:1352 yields -0.057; 14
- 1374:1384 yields 0.342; 9.66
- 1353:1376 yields 0.448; 8.78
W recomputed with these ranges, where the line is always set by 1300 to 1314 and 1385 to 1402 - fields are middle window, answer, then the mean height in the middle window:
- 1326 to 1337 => -0.19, 14.1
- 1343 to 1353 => -0.13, 13.6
